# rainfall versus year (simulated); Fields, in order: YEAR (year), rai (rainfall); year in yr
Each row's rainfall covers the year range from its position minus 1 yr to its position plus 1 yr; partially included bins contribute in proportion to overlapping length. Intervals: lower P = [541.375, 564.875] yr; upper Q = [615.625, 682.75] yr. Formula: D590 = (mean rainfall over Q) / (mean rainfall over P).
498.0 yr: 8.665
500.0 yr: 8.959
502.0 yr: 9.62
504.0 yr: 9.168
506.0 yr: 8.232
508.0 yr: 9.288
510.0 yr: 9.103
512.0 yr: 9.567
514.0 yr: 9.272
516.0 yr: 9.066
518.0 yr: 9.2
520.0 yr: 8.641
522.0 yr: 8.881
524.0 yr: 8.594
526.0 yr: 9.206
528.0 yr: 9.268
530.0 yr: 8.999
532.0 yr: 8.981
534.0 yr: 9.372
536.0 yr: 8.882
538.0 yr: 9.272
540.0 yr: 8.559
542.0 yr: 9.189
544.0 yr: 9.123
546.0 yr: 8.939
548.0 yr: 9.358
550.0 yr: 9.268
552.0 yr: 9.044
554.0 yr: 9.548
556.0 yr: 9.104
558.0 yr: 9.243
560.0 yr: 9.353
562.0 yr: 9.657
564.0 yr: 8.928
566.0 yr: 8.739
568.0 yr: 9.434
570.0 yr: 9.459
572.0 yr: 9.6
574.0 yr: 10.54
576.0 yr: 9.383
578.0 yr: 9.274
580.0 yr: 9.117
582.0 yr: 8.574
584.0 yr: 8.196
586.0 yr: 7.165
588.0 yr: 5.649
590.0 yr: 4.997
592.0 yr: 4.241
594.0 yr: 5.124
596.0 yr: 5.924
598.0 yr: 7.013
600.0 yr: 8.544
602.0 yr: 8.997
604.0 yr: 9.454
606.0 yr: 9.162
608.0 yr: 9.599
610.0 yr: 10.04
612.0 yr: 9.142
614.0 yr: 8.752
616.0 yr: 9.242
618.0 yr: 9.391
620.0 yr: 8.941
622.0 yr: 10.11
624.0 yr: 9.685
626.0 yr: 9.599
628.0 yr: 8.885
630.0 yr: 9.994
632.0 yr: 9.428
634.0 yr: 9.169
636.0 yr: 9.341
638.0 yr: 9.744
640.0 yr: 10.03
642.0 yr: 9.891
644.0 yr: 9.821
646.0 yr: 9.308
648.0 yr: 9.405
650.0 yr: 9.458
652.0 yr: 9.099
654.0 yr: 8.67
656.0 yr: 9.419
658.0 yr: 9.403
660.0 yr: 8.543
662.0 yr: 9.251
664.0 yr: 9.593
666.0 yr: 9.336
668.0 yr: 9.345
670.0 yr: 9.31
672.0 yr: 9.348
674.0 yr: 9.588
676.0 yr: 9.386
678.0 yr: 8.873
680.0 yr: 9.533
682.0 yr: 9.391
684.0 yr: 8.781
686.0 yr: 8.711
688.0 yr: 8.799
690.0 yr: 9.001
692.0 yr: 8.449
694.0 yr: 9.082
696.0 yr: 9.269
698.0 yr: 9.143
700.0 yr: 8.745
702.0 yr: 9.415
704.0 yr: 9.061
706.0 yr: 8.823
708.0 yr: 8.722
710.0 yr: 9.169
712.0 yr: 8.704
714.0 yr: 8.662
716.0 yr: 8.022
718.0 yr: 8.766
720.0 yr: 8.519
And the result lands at 1.02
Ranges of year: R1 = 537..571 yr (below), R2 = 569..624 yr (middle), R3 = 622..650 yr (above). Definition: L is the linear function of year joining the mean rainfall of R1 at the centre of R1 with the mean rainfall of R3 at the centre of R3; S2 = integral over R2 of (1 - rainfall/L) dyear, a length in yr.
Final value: 5.9 yr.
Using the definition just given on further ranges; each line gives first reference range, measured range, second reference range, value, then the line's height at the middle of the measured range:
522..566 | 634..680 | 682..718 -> -2.2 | 8.94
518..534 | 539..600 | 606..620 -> 5.0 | 9.15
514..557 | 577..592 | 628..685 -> 3.0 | 9.19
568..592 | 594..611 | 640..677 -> 0.4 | 8.56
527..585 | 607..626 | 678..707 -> -0.7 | 9.11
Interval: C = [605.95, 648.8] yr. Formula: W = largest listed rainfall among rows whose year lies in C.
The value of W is 10.11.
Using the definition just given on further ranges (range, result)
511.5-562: 9.657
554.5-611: 10.54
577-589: 9.274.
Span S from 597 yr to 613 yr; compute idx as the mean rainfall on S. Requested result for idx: 8.99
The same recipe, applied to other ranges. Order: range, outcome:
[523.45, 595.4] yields 8.63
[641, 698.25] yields 9.21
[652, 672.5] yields 9.21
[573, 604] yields 7.58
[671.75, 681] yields 9.35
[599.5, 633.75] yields 9.36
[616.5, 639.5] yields 9.49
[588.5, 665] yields 8.83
